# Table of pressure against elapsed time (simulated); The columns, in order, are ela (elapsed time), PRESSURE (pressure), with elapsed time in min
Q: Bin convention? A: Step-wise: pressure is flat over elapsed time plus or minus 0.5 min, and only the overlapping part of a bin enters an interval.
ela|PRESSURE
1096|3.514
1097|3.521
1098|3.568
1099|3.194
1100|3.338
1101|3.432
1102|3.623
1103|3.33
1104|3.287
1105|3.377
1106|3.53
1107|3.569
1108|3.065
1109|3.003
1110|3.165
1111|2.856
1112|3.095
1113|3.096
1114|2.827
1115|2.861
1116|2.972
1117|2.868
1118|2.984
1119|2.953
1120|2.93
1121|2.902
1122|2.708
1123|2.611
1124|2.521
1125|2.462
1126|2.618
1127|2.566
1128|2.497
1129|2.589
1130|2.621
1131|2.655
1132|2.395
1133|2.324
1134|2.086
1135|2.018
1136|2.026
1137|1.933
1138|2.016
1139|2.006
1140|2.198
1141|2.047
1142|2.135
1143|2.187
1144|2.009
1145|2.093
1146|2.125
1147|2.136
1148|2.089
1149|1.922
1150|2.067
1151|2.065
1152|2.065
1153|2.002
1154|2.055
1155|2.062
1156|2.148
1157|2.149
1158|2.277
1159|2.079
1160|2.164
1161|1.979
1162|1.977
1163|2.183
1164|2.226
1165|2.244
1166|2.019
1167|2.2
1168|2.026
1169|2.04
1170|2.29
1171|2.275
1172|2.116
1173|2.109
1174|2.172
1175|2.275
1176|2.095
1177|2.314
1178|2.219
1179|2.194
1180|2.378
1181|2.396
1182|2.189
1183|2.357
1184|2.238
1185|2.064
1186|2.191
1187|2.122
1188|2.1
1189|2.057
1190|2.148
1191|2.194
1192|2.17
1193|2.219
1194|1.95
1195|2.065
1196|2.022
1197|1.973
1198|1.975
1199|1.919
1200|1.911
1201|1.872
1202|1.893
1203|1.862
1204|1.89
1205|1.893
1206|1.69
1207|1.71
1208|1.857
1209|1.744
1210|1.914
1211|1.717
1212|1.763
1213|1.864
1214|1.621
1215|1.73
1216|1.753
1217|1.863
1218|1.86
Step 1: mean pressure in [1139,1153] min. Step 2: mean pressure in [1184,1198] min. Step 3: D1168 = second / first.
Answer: 1.0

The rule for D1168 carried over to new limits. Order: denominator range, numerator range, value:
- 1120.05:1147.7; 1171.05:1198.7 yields 0.93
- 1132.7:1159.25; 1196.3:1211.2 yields 0.89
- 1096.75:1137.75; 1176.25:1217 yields 0.70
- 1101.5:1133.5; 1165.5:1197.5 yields 0.74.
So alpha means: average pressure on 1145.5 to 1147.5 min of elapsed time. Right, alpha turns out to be 2.13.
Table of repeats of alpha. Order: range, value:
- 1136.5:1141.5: 2.04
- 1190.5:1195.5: 2.12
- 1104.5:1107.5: 3.49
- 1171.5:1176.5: 2.15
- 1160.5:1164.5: 2.09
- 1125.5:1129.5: 2.57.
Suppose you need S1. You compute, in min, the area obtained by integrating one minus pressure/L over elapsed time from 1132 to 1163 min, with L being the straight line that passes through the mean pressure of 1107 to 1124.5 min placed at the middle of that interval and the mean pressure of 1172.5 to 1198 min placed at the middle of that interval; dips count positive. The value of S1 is 5.9 min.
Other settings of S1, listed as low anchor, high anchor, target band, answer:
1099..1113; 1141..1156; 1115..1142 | 1.69 min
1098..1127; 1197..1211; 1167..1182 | 0.19 min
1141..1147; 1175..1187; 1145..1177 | 0.69 min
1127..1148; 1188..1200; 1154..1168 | 0.15 min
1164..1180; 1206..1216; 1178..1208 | -1.48 min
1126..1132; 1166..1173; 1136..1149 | 1.90 min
